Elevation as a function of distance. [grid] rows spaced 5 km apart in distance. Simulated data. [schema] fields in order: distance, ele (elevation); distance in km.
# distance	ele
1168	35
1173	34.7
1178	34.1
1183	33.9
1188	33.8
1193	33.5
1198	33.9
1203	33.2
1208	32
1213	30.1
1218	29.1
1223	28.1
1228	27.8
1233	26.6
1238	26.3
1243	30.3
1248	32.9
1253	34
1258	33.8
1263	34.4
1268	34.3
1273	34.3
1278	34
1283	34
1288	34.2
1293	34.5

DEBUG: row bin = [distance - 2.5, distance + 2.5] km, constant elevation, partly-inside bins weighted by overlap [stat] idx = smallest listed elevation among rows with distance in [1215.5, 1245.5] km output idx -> 26.3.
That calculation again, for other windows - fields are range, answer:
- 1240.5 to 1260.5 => 30.3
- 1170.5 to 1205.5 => 33.2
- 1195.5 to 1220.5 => 29.1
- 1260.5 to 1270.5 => 34.3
